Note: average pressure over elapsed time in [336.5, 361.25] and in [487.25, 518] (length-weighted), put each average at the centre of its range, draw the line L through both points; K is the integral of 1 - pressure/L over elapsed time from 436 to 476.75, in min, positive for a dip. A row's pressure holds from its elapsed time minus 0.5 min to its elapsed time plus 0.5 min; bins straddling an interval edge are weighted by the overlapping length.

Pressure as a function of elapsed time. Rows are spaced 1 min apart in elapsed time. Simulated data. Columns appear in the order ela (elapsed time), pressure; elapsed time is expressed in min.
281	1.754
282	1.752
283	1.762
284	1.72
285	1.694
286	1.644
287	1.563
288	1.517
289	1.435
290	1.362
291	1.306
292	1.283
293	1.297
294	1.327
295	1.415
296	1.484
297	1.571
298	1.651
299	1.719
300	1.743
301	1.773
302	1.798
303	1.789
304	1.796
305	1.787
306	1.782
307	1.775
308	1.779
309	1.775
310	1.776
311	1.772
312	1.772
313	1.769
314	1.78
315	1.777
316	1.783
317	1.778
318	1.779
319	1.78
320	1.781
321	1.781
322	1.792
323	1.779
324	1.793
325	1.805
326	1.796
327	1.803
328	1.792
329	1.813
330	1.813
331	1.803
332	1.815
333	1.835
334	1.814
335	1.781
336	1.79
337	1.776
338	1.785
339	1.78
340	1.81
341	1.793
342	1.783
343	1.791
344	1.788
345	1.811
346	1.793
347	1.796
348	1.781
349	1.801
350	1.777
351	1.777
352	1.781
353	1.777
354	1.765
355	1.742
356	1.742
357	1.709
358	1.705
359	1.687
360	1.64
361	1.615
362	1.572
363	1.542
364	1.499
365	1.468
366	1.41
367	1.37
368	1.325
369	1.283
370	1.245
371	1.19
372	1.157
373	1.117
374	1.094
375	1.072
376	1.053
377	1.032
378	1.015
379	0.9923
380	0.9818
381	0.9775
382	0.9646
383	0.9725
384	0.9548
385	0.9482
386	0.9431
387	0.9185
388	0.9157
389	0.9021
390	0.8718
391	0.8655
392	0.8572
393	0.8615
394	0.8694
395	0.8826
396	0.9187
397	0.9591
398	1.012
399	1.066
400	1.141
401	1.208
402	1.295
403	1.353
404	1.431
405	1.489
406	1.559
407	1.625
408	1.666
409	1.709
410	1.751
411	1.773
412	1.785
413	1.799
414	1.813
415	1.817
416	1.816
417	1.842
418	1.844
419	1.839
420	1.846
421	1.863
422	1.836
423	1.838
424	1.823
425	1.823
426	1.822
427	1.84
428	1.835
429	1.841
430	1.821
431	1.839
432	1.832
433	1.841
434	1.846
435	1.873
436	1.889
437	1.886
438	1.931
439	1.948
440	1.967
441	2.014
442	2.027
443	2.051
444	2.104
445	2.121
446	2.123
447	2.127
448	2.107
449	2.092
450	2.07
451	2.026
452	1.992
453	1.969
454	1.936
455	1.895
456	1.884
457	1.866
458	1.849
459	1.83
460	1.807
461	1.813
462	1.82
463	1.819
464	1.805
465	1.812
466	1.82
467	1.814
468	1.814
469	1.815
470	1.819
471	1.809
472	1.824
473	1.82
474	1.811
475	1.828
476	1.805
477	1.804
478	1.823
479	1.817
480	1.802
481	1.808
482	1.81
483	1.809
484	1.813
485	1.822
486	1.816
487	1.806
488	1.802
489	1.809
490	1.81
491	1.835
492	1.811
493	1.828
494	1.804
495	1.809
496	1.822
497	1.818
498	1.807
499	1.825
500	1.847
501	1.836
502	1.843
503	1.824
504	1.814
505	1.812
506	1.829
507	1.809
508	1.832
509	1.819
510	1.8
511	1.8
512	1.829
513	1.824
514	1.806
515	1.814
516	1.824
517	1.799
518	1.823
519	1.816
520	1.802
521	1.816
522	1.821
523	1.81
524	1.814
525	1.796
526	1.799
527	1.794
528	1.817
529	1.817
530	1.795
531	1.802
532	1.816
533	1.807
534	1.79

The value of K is -2.60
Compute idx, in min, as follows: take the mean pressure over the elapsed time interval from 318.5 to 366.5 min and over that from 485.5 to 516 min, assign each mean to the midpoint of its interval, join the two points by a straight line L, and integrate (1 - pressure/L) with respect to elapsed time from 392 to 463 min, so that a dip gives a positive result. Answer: 2.14 min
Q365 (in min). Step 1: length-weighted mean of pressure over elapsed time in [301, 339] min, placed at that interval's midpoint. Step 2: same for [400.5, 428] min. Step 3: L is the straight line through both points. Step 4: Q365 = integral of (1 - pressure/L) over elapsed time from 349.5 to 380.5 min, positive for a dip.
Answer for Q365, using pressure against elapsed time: 5.8 min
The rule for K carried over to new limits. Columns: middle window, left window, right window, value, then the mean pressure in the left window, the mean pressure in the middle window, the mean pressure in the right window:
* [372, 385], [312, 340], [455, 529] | 5.6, 1.79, 1.02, 1.82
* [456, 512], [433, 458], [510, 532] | 2.2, 1.98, 1.82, 1.81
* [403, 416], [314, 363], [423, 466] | 1.3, 1.77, 1.68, 1.92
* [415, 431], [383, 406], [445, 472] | -4.6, 1.04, 1.83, 1.91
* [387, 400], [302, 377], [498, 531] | 6.0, 1.68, 0.924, 1.82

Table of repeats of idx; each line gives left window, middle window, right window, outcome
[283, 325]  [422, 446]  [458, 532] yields -1.9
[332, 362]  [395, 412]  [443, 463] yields 4.6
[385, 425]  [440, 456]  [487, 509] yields -4.4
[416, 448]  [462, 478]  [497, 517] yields 0.4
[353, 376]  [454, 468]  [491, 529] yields -1.2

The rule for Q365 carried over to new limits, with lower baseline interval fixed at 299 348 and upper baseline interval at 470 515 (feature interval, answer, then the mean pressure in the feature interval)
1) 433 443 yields -0.7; 1.93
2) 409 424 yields -0.1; 1.82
